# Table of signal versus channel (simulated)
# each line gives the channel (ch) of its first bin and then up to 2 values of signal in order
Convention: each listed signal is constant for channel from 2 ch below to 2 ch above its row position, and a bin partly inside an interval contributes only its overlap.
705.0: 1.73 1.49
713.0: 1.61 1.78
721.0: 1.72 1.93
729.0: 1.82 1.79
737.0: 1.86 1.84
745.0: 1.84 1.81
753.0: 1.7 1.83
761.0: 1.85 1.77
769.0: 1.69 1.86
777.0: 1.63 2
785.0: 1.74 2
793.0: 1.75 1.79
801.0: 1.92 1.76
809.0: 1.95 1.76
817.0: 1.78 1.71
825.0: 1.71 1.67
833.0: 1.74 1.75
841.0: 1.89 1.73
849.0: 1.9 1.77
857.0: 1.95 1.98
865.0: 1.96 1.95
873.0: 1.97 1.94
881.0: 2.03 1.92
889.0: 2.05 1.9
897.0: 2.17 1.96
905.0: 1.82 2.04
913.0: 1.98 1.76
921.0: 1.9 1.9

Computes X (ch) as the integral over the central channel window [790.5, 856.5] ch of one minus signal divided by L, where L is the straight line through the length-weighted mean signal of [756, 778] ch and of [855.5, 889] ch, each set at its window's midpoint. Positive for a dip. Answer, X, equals 3.0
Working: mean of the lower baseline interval 1.78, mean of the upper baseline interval 1.97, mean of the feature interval 1.79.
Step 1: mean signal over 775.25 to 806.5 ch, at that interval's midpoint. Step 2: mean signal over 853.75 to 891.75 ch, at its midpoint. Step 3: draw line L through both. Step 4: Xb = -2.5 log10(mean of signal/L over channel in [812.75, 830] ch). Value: 0.09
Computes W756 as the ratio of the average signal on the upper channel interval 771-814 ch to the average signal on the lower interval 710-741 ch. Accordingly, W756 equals 1.03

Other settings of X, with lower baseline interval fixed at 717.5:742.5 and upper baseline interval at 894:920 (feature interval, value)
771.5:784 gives 0.24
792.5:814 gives 0.54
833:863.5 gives 0.98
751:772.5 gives 0.84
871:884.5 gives -0.30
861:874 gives -0.27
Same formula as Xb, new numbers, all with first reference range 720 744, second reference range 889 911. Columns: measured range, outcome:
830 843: 0.08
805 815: 0.04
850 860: 0.04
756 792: 0.03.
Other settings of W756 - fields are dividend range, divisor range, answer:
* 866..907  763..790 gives 1.09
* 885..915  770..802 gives 1.08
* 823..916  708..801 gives 1.06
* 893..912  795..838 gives 1.12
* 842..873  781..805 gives 1.03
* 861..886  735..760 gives 1.08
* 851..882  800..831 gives 1.09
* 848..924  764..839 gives 1.09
